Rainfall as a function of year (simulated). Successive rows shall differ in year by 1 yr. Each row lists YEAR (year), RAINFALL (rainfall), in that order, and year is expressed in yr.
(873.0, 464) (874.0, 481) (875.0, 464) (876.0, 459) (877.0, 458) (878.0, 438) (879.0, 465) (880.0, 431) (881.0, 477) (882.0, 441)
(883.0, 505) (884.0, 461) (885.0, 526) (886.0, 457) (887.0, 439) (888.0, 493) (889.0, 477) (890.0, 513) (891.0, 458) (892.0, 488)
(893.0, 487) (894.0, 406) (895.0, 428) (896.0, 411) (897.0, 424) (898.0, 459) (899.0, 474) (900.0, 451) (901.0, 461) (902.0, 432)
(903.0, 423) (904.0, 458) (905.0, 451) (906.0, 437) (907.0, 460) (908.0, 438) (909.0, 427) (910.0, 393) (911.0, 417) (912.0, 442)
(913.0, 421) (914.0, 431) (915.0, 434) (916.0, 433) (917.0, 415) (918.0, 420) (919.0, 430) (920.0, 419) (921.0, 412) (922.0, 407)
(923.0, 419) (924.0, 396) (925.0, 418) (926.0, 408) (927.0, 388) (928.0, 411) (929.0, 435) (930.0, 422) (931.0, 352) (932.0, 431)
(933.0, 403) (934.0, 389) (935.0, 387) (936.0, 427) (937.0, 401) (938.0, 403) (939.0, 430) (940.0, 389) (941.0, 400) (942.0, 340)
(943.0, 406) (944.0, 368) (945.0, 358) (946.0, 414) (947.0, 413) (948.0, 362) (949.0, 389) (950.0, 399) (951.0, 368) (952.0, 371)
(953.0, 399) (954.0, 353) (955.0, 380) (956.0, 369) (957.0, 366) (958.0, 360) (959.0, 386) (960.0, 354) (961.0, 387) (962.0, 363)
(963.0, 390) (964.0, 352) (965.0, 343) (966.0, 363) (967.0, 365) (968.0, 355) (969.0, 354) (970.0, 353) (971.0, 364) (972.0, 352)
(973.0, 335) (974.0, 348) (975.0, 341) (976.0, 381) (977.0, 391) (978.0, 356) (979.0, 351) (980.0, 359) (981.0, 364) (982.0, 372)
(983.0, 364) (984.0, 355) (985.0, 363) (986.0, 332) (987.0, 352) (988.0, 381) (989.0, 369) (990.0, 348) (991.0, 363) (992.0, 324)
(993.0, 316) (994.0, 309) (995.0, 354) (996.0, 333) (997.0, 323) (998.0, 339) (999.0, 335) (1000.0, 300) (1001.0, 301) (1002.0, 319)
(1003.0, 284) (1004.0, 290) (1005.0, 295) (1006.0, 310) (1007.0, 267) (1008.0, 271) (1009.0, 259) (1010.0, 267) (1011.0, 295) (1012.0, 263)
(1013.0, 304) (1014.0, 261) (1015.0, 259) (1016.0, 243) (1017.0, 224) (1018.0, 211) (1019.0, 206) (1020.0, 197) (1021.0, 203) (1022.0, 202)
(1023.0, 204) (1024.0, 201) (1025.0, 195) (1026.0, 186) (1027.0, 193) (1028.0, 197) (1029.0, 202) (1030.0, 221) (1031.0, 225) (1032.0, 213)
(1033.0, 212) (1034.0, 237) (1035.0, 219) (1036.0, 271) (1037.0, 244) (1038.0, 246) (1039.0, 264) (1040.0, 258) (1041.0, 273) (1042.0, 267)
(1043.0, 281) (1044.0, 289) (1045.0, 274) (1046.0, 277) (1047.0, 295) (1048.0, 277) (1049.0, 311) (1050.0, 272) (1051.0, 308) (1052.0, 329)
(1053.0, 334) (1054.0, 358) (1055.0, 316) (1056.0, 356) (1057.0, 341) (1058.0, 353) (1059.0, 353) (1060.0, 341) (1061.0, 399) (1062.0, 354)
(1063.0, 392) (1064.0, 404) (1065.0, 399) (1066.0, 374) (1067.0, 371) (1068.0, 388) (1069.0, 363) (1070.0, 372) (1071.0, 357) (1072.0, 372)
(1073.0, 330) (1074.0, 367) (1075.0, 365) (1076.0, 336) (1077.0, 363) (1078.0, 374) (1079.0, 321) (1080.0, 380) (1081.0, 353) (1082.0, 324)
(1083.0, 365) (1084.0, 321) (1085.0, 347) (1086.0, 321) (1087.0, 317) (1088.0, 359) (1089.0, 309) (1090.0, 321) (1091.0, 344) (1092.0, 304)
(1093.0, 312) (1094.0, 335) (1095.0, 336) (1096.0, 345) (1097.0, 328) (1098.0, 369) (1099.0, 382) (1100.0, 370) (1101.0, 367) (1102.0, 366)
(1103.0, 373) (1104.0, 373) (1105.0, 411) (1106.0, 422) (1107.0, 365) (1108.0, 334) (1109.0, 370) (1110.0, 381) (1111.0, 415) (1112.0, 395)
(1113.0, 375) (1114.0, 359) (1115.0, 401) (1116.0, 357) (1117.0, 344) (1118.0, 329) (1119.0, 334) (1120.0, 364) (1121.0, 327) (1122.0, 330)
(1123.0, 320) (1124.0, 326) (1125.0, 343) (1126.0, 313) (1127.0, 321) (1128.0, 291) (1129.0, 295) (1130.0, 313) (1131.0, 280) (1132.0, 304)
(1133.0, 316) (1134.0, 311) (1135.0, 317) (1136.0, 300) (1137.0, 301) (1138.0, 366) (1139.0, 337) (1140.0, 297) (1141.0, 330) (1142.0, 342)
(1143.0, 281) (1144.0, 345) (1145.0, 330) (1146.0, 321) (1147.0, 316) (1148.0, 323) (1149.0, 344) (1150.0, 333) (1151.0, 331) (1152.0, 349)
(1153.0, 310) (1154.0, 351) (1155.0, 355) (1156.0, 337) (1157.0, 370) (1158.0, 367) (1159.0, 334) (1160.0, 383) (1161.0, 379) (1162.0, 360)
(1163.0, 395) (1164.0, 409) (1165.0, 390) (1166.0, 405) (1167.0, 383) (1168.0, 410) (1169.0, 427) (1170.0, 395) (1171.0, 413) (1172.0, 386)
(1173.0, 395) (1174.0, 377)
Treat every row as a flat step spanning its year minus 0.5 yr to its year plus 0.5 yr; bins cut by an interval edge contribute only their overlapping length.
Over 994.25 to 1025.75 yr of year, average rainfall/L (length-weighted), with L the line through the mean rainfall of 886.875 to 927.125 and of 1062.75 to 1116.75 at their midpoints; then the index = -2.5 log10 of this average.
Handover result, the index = 0.42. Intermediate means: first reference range 437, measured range 268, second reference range 360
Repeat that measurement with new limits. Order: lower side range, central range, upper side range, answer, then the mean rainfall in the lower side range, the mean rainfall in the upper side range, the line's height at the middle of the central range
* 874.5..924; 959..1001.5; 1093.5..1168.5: 0.17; 446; 348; 412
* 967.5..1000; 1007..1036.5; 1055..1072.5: 0.48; 350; 368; 359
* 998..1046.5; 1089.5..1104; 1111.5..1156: -0.14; 251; 330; 304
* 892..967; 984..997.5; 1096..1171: 0.14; 407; 350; 390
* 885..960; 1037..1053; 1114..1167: 0.30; 417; 338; 372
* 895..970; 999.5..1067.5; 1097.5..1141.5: 0.31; 403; 345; 372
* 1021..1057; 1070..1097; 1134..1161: -0.18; 258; 334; 289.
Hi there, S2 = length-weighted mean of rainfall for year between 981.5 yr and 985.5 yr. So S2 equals 364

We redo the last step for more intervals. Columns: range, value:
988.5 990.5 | 358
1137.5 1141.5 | 332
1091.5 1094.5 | 317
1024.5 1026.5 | 190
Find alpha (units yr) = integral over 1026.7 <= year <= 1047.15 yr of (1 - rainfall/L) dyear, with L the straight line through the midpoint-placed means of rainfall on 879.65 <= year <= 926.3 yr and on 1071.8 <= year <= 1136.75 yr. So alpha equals 7.1 yr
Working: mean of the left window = 443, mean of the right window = 345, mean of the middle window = 245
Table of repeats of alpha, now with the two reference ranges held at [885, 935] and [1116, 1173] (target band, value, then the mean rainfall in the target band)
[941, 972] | 3.26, 372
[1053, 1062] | 0.60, 351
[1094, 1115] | -0.78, 372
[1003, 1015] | 3.51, 279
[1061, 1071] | -0.17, 380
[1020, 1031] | 5.30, 201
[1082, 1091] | 0.81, 333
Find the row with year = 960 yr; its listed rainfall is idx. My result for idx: 354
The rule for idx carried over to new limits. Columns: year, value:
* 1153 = 310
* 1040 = 258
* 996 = 333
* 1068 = 388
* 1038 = 246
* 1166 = 405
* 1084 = 321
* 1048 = 277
